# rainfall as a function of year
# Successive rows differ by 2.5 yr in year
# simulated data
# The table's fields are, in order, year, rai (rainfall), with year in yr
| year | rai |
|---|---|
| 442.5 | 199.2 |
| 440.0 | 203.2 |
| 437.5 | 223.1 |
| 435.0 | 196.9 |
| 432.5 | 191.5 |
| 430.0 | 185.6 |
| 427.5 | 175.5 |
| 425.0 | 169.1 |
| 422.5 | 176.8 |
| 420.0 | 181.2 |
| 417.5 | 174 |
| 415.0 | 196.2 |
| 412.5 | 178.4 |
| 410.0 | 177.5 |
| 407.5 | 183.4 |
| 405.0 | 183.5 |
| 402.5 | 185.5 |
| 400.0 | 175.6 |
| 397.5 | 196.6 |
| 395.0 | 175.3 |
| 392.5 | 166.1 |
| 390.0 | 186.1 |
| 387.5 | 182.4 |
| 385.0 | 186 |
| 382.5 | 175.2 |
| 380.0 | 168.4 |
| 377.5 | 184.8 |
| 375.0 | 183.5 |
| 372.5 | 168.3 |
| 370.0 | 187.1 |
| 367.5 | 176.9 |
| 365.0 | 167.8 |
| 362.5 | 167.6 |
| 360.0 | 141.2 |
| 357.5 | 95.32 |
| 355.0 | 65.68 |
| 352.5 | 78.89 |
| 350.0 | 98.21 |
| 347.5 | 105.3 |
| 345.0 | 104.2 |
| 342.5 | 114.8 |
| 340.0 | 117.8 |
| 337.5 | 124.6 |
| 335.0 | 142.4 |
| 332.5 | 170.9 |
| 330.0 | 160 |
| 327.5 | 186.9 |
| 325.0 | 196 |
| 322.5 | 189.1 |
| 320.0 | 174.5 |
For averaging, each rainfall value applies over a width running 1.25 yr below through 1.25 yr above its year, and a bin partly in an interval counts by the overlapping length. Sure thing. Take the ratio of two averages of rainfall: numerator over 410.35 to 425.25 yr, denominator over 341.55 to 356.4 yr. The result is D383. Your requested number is 1.91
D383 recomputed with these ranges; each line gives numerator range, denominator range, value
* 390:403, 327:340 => 1.19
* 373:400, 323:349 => 1.26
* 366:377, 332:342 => 1.33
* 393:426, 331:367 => 1.48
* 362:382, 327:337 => 1.10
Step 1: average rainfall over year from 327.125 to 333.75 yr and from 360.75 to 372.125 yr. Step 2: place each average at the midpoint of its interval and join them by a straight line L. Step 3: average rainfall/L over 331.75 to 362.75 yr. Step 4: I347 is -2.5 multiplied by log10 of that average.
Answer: 0.435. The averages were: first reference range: 171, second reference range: 173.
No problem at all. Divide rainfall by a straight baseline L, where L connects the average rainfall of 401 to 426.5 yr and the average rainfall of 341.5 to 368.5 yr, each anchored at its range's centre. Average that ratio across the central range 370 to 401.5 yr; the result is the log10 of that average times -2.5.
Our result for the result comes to -0.189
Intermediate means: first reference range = 119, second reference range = 180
